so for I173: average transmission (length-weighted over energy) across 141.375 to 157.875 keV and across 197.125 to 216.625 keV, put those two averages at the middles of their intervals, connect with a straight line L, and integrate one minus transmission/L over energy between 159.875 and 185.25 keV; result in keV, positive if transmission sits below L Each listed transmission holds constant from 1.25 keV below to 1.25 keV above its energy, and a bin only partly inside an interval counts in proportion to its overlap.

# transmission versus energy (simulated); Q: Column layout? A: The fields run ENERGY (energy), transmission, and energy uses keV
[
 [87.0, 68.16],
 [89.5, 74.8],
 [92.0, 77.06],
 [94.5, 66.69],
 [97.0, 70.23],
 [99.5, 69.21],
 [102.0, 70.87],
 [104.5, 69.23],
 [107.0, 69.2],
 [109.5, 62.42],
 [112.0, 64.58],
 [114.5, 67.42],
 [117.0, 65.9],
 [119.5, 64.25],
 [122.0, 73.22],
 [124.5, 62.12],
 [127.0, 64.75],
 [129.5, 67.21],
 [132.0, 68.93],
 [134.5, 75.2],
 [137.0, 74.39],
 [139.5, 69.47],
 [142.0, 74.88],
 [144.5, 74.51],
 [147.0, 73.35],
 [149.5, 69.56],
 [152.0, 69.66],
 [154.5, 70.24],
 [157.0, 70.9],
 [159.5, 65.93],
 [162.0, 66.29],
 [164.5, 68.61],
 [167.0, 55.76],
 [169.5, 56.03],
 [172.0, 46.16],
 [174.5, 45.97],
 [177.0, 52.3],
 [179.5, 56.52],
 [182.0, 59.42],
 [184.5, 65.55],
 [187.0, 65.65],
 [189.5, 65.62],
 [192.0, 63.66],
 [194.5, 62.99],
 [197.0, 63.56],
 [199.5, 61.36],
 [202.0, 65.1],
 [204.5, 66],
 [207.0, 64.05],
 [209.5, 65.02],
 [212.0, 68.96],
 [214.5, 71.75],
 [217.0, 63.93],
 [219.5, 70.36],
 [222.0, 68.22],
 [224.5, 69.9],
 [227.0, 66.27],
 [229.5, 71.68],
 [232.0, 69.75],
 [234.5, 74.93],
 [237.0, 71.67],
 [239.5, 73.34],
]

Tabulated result 4.4 keV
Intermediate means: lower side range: 71.8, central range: 57.4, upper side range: 65.8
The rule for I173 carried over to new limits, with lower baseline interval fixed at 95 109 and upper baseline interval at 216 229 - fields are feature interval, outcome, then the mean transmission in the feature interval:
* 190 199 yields 0.6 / 63.4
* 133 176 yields 1.6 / 66.2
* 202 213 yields 0.4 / 65.8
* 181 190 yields 0.6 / 64.1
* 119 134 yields 0.4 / 67.3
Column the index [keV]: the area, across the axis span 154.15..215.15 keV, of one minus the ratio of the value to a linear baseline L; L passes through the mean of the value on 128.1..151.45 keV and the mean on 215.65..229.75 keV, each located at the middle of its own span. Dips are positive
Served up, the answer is 6.5 keV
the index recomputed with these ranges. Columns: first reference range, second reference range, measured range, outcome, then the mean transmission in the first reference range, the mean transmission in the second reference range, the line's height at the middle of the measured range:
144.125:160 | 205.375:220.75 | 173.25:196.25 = 3.0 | 70.6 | 67.3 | 68.8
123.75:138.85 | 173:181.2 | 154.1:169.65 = -2.0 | 69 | 51.9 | 57.6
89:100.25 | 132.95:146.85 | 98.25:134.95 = 2.5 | 71.5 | 73.6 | 72.5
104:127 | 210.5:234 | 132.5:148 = -1.5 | 66.3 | 69.1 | 67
